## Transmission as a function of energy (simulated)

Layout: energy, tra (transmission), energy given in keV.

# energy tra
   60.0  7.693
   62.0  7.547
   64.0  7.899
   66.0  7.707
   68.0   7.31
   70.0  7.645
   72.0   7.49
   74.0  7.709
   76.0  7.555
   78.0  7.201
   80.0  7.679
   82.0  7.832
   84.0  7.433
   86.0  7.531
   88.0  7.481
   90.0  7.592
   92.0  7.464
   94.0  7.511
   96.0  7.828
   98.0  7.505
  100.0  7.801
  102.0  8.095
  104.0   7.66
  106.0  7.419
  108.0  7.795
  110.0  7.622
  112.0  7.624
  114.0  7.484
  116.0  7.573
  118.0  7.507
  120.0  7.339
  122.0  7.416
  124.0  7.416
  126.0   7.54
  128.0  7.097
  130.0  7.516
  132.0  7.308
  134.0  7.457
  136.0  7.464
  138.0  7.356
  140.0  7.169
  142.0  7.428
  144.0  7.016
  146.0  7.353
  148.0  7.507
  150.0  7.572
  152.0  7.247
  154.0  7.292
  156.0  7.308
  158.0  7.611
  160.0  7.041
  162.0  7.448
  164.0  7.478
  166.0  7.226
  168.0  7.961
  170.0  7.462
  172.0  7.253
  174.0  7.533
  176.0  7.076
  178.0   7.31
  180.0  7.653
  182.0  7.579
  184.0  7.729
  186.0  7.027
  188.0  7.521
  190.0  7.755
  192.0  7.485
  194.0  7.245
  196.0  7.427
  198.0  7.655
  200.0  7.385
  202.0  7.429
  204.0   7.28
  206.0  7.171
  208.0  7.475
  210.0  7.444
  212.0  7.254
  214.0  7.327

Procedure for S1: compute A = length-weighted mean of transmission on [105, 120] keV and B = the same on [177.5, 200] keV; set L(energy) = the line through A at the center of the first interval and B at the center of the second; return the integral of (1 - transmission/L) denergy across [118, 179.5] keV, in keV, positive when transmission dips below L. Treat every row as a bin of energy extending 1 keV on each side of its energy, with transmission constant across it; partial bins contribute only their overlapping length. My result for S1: 1.2 keV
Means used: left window 7.56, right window 7.49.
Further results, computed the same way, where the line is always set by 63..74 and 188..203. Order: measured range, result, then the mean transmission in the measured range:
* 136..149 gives 0.39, 7.32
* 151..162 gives 0.31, 7.31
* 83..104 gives -0.09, 7.63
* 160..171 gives 0.07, 7.47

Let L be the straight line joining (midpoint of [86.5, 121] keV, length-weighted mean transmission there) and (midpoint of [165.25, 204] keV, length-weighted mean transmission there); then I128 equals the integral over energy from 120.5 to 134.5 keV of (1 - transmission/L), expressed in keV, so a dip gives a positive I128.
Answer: 0.3 keV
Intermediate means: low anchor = 7.6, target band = 7.39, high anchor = 7.46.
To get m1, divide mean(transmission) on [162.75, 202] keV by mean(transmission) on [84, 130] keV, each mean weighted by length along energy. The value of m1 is 1.0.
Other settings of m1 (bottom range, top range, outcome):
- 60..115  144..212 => 0.97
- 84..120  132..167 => 0.97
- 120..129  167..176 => 1.02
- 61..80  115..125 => 0.98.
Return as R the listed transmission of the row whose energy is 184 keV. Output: 7.729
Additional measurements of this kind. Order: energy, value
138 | 7.356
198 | 7.655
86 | 7.531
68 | 7.31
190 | 7.755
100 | 7.801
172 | 7.253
